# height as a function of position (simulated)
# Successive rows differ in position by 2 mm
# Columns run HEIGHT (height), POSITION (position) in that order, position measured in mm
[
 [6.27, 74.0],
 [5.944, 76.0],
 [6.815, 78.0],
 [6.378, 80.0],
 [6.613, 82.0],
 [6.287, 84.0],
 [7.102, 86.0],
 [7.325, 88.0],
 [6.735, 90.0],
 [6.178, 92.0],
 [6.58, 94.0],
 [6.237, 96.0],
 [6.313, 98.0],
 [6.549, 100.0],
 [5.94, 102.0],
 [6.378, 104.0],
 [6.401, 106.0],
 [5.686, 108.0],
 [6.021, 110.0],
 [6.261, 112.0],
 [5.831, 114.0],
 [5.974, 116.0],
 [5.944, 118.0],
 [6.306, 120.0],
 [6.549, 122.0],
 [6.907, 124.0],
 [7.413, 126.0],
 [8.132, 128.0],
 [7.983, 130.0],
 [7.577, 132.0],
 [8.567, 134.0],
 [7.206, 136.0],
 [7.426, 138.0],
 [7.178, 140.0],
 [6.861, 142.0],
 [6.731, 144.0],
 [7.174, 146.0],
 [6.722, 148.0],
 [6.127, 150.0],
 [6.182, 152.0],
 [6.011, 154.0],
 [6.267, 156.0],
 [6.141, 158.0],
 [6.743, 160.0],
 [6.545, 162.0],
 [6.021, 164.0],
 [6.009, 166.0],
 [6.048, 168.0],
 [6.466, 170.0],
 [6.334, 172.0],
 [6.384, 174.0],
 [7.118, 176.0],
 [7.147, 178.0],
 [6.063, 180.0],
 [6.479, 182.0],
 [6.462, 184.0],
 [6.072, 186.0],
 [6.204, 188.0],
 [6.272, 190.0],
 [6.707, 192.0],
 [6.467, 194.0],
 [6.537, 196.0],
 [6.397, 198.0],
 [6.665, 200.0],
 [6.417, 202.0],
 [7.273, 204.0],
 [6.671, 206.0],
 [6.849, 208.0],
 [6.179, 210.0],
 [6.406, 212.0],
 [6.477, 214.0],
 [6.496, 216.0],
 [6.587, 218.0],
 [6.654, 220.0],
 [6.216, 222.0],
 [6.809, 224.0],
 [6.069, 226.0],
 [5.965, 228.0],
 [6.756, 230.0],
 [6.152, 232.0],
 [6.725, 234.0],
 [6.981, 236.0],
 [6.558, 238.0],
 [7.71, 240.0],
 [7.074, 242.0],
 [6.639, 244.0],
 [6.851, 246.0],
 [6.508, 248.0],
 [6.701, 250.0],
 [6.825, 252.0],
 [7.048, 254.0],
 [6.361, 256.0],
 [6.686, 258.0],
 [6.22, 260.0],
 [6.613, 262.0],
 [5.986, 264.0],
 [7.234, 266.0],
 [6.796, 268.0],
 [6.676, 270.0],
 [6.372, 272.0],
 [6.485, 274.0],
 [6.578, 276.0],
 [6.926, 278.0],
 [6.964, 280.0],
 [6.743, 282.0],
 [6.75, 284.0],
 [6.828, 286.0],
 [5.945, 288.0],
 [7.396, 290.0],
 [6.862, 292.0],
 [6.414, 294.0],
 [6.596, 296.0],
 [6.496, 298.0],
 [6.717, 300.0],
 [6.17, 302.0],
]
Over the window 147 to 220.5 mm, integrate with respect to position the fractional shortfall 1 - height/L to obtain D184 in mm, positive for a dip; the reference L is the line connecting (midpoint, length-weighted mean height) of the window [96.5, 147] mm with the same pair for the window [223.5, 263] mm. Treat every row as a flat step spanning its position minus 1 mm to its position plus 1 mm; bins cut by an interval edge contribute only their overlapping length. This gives 2.9 mm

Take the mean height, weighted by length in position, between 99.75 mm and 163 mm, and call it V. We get 6.68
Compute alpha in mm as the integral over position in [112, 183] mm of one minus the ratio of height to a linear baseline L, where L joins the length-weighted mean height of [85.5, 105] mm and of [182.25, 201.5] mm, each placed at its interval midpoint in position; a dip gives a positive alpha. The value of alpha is -2.5 mm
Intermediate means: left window 6.52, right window 6.42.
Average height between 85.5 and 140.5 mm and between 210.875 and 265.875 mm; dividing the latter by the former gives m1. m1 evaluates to 1.0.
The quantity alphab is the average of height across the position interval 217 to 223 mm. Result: 6.49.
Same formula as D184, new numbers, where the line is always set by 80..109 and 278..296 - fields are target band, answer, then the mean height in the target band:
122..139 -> -2.8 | 7.59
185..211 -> 0.4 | 6.52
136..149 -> -1.0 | 7.03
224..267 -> 0.2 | 6.65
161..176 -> 0.6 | 6.32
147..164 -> 0.6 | 6.32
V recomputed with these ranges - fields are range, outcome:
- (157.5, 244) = 6.52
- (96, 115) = 6.16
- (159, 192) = 6.41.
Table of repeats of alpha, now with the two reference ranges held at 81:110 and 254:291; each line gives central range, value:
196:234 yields 0.4 mm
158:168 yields 0.4 mm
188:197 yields 0.1 mm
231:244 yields -0.5 mm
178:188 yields 0.3 mm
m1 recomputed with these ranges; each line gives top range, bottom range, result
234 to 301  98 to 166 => 1.01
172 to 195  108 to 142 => 0.94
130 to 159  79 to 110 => 1.07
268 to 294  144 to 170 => 1.05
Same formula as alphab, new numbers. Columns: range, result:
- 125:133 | 7.78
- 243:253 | 6.7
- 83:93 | 6.73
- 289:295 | 6.89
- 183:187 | 6.27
